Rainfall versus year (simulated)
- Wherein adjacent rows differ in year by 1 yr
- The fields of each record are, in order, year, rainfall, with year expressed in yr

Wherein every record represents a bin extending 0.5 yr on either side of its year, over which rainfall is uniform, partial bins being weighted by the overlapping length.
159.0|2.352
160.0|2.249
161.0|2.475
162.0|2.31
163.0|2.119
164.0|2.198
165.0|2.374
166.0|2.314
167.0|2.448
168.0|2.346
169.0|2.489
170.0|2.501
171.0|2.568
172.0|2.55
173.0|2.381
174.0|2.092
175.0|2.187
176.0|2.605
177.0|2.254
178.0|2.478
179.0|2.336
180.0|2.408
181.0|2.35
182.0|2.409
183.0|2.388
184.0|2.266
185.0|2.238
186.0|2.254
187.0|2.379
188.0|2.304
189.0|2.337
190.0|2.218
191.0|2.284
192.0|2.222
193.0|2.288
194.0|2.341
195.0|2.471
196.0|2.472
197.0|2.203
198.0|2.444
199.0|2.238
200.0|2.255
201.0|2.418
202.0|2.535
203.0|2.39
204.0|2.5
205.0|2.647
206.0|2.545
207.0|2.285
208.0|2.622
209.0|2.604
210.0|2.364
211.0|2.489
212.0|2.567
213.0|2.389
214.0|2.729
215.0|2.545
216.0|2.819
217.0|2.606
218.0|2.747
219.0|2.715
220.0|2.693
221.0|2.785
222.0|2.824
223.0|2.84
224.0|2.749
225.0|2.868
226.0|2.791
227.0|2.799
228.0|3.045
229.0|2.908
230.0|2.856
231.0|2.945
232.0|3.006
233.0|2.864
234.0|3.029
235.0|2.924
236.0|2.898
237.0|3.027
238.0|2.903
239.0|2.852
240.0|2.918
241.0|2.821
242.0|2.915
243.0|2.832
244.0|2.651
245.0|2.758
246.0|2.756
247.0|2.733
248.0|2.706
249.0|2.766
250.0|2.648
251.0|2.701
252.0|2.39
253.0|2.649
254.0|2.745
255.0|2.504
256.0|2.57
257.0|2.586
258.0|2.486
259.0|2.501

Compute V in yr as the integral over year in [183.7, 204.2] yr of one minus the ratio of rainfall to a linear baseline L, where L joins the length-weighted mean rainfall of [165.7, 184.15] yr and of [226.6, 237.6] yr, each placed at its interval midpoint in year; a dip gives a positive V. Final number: 1.9 yr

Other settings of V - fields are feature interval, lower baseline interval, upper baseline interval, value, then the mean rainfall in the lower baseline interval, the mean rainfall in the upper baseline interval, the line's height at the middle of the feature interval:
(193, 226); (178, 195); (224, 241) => 0.81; 2.32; 2.91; 2.62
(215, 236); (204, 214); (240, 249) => -1.57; 2.51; 2.78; 2.64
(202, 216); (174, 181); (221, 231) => 0.81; 2.36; 2.85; 2.68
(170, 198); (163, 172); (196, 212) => 0.79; 2.4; 2.44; 2.42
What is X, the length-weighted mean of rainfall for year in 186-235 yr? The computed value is 2.58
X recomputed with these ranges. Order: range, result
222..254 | 2.82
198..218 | 2.51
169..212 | 2.39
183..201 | 2.31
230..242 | 2.92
